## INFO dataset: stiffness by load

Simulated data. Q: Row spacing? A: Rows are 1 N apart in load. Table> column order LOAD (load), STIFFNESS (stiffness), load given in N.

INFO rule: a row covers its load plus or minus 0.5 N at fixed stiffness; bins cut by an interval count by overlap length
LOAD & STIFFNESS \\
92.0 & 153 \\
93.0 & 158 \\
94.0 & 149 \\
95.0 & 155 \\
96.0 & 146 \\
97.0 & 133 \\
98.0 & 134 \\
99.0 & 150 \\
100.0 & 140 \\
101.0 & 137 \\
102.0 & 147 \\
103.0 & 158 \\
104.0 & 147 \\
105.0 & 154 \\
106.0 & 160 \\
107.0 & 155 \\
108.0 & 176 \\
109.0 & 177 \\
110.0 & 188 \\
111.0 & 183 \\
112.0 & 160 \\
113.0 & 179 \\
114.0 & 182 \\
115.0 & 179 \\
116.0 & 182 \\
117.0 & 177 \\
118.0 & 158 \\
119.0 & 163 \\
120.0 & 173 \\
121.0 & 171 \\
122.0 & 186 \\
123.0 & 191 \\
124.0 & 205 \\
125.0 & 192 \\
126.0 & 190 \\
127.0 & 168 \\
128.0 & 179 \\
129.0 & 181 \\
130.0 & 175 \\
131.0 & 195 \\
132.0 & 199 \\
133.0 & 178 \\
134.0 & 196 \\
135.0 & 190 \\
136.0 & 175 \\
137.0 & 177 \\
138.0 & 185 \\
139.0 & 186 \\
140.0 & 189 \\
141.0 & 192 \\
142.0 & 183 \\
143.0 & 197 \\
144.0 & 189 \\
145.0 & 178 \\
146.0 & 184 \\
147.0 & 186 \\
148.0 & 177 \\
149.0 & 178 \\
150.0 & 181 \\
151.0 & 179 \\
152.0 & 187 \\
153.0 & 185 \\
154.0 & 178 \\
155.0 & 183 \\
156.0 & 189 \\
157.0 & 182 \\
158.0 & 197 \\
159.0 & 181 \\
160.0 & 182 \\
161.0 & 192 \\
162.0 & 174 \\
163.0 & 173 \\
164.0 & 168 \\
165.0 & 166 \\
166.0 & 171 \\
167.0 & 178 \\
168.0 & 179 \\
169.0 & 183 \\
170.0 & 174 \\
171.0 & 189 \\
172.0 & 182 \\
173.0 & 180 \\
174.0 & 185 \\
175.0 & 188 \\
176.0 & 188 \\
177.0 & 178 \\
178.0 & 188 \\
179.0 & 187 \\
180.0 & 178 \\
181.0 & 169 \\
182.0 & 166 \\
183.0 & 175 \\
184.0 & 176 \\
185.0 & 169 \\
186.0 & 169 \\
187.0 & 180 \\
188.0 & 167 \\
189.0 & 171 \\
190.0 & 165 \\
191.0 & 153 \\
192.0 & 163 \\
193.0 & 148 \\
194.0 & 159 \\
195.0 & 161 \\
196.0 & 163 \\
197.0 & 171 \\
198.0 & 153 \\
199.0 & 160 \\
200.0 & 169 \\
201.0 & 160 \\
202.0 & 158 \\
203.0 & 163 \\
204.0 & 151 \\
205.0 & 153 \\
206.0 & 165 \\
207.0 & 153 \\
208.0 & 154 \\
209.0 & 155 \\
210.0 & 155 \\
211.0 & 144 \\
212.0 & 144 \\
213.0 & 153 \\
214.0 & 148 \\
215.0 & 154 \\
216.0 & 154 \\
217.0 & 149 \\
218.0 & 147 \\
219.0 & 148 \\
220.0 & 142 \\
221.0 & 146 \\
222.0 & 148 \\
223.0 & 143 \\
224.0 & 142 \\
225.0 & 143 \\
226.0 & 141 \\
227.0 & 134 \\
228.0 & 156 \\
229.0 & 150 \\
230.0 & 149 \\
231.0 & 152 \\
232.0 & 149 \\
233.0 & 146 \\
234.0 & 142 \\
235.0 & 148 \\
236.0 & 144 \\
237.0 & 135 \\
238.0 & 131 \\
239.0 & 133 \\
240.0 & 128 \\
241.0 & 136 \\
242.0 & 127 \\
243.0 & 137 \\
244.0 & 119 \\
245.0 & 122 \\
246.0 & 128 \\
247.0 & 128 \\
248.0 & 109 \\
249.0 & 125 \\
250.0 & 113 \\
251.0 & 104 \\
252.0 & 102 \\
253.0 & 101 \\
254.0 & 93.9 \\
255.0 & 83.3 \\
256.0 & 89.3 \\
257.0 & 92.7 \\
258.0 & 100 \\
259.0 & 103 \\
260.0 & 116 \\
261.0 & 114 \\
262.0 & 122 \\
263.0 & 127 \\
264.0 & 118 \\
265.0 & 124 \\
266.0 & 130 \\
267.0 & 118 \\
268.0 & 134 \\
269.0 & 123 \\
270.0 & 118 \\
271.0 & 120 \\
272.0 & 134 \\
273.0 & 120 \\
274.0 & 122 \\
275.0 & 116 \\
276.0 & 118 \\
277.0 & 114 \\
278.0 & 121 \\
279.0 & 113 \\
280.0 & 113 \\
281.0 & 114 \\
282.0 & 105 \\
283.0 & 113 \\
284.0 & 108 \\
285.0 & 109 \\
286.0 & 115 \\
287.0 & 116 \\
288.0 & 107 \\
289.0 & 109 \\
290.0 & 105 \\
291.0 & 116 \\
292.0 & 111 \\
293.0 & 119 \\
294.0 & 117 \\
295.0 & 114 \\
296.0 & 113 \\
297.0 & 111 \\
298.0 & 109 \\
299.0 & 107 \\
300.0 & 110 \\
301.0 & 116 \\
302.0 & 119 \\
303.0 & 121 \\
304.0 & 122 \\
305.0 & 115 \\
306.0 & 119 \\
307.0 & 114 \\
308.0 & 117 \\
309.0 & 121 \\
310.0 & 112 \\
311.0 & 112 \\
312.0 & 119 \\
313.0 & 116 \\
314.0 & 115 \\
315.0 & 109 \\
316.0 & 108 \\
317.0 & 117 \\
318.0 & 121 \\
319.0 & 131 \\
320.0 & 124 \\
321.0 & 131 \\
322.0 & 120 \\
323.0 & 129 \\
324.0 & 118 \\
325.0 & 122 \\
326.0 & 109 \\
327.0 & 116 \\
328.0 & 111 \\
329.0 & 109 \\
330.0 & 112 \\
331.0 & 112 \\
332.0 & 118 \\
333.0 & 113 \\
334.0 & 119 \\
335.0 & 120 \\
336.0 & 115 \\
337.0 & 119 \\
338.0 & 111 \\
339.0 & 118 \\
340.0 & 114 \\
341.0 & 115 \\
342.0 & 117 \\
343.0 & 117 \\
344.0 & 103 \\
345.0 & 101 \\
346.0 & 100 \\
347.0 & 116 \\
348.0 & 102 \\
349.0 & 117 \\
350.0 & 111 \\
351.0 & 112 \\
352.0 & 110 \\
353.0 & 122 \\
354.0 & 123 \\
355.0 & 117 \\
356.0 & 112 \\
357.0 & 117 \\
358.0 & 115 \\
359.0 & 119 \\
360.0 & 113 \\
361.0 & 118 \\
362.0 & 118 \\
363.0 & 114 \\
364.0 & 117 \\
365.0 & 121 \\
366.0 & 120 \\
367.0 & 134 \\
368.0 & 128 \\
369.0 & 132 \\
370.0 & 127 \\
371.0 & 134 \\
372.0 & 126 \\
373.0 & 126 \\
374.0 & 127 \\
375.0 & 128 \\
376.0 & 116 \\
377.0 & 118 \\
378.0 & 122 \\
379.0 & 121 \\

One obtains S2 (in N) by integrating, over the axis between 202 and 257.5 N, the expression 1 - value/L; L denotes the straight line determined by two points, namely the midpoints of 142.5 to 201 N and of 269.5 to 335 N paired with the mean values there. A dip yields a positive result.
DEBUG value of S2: 4.9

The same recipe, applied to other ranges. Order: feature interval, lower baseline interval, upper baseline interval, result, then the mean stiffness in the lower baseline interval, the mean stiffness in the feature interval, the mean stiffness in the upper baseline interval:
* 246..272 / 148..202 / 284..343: 4.79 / 175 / 113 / 116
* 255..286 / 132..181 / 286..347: 4.43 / 183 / 115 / 115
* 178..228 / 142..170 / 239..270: -2.58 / 181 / 158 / 116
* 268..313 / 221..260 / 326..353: 1.68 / 127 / 115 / 113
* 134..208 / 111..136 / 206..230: -4.79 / 181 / 175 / 148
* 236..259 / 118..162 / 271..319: 3.49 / 184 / 116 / 115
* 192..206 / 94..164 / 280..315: -0.91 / 176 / 160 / 114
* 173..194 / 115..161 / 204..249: -1.35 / 183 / 173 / 143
